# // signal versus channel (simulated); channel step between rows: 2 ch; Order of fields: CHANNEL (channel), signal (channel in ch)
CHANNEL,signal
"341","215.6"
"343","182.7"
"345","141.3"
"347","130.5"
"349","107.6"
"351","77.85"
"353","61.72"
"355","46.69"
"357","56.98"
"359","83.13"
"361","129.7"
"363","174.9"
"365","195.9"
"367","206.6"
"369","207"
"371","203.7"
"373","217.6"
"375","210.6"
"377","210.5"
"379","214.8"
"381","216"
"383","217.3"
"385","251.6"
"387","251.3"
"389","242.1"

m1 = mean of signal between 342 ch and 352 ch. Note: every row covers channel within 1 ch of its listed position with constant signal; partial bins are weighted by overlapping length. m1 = 128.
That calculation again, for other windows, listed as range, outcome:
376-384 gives 215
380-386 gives 228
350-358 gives 60.8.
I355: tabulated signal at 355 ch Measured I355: 46.69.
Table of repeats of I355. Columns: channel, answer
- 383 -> 217.3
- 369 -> 207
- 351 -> 77.85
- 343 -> 182.7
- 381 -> 216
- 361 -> 129.7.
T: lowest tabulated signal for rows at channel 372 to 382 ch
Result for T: 210.5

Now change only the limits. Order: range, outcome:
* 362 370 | 174.9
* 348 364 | 46.69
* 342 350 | 107.6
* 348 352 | 77.85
